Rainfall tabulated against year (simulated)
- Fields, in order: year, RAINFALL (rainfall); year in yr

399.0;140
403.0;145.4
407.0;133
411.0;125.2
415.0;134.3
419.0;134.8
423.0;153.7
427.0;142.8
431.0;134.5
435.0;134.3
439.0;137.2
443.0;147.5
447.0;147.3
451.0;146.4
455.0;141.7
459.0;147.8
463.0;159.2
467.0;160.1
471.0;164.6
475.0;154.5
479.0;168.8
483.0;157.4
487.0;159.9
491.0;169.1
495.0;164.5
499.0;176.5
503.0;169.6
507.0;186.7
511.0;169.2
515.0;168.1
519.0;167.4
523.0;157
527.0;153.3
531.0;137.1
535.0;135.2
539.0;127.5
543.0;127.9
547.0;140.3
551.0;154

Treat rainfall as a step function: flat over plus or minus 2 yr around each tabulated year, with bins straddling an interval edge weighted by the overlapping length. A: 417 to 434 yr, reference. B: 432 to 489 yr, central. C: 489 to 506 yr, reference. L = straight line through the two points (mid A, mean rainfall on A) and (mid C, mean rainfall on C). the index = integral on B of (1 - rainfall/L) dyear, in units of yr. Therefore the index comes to 1.48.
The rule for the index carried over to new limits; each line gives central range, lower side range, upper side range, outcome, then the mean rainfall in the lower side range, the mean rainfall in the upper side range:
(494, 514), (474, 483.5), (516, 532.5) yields -1.98 yr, 161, 155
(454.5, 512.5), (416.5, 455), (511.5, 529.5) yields -4.10 yr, 142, 161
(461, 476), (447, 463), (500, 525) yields -0.72 yr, 147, 170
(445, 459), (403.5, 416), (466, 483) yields 0.55 yr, 132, 162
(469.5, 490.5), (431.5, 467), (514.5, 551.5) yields -2.30 yr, 146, 146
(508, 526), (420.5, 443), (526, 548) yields -3.81 yr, 141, 136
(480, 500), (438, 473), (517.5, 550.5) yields -2.40 yr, 151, 143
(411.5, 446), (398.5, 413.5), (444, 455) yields 0.36 yr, 135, 146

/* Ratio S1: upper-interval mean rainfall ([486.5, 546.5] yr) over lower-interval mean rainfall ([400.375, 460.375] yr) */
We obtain 1.1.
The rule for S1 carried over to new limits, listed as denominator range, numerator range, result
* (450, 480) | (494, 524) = 1.10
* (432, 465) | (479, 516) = 1.17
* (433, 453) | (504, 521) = 1.21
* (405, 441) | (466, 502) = 1.20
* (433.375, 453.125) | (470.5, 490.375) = 1.13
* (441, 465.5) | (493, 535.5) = 1.10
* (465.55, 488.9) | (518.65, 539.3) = 0.91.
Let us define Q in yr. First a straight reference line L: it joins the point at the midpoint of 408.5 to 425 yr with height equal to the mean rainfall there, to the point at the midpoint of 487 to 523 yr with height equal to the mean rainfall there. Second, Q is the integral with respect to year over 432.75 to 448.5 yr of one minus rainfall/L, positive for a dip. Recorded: 0.5 yr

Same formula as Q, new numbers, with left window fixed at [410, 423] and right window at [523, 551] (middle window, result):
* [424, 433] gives -0.3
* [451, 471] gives -2.3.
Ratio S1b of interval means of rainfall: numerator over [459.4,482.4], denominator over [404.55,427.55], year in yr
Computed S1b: 1.17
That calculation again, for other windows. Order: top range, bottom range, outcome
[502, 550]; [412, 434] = 1.10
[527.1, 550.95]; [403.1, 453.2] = 0.98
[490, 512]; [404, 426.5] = 1.26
